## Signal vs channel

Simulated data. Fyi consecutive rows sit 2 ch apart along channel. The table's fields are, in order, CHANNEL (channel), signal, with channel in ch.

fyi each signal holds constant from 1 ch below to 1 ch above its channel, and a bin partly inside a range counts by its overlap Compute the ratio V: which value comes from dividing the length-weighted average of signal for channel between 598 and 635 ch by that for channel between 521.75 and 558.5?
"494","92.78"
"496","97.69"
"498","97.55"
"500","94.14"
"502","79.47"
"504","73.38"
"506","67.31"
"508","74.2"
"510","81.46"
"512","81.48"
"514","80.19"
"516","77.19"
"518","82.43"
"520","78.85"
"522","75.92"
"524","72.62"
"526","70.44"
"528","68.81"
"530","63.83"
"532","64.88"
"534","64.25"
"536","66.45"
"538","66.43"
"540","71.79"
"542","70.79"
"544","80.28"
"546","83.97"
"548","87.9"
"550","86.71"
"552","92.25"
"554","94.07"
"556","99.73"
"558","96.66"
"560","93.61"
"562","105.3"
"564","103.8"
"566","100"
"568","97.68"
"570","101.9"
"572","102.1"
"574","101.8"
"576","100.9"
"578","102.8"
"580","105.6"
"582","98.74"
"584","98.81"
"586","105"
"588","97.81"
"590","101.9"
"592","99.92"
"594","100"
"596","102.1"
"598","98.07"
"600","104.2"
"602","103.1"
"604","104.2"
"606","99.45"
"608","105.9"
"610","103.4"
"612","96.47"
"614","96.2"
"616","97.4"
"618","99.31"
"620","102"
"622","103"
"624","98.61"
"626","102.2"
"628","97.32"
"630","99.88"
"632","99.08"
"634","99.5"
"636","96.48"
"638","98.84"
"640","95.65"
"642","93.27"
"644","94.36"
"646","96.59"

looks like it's 1.30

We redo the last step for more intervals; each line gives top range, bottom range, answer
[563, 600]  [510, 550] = 1.36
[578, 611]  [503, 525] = 1.33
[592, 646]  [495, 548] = 1.30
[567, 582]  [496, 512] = 1.24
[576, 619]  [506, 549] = 1.36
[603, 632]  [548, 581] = 1.02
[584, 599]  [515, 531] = 1.36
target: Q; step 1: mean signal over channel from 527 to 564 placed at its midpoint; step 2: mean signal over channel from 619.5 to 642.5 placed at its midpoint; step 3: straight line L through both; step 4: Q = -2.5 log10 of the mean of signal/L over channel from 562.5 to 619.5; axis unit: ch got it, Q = -0.12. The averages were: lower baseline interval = 81.6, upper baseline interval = 98.9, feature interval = 101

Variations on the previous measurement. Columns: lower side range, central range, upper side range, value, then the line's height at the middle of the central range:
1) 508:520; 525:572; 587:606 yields 0.061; 88.8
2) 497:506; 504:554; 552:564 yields 0.196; 90.8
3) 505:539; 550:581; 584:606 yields -0.111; 89.8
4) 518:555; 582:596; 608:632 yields -0.110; 90.9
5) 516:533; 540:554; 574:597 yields -0.004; 83.1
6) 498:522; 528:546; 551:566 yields 0.282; 89.9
